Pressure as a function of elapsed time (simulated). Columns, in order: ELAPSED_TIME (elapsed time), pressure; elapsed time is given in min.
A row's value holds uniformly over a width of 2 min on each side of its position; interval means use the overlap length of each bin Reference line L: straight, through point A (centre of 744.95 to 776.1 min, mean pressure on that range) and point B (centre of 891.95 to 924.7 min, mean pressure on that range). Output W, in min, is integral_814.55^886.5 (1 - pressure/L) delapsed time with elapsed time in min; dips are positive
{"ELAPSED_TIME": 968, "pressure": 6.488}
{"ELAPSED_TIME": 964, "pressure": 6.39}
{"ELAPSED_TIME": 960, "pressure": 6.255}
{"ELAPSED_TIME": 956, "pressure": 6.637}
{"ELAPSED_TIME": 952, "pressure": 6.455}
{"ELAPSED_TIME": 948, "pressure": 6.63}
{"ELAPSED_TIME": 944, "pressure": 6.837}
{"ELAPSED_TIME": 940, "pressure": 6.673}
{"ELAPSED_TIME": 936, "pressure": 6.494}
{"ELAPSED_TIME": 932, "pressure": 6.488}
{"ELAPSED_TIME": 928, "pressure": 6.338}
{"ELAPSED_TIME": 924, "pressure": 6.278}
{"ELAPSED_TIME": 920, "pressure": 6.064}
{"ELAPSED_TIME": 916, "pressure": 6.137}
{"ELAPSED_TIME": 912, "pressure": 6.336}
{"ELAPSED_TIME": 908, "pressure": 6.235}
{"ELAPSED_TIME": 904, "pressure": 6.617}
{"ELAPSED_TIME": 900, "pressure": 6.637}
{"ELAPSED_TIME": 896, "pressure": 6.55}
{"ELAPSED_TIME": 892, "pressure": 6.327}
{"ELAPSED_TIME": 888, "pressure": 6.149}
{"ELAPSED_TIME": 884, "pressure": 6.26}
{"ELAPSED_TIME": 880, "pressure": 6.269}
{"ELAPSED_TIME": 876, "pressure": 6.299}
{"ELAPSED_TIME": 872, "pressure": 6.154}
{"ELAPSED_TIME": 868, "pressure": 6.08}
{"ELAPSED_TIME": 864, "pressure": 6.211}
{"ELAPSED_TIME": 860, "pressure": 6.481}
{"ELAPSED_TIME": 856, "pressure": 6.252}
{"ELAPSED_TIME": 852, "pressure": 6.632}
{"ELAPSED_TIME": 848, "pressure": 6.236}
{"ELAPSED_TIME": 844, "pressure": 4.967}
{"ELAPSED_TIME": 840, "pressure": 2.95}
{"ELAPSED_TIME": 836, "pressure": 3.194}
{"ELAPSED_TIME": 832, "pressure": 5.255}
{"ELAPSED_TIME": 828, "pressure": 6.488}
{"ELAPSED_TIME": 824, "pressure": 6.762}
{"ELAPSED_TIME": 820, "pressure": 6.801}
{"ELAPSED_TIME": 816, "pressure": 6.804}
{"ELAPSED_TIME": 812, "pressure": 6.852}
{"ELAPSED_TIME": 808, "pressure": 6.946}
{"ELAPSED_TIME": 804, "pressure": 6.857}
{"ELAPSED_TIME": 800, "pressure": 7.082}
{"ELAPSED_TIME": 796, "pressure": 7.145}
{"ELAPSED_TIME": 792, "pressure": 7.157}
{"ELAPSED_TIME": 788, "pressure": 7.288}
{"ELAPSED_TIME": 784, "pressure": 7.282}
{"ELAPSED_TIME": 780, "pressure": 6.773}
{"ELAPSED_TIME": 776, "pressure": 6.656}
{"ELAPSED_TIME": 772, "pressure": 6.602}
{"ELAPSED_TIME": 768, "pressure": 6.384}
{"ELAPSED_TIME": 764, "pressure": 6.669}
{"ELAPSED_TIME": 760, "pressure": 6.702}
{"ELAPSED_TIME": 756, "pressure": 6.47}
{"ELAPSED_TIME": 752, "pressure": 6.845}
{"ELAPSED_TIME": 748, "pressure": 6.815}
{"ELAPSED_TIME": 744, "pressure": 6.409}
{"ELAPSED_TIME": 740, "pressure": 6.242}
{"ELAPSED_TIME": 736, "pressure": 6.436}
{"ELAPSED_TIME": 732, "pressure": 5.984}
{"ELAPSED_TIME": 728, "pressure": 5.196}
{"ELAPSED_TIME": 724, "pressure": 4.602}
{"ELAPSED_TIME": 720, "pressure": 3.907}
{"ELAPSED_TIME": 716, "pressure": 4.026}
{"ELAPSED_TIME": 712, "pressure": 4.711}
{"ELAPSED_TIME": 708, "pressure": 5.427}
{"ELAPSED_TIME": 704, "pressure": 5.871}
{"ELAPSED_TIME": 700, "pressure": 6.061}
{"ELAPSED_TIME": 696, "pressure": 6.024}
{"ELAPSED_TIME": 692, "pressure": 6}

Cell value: 6.4 min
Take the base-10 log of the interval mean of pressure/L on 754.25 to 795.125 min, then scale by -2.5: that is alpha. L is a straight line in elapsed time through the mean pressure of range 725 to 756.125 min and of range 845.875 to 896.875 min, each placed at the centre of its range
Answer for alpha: -0.09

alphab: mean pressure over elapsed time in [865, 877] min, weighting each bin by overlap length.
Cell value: 6.17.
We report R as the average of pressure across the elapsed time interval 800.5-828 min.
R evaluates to 6.82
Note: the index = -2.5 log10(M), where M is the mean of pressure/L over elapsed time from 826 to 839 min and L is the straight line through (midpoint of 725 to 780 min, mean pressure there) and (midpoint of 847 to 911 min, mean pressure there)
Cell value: 0.30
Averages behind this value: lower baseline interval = 6.4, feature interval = 4.82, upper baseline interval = 6.34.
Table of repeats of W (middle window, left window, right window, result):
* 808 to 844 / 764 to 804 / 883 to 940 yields 5.7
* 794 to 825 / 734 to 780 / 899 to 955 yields -1.8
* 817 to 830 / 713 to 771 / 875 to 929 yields -1.2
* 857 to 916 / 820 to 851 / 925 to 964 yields -4.7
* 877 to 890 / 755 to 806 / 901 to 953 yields 0.7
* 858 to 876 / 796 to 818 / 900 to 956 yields 1.2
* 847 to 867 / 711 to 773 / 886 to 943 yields -0.4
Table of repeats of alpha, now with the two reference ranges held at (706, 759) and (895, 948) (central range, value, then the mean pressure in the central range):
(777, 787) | -0.20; 7.02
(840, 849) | 0.23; 4.94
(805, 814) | -0.16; 6.89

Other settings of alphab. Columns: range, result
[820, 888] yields 5.82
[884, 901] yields 6.38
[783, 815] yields 7.06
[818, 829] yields 6.7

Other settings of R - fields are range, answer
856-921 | 6.3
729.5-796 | 6.67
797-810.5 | 6.97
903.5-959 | 6.44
